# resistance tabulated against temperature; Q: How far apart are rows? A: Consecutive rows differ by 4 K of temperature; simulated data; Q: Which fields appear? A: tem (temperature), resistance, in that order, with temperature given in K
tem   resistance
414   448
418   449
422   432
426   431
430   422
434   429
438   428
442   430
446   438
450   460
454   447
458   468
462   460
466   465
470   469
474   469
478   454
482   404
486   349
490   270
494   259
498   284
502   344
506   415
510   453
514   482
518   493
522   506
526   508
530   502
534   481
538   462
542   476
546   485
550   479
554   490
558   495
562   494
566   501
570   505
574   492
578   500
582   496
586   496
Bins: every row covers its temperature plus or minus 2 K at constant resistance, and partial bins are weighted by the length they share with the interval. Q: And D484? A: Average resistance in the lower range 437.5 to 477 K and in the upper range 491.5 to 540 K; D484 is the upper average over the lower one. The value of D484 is 0.95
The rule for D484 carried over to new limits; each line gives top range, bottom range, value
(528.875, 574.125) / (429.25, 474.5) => 1.09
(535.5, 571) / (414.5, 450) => 1.12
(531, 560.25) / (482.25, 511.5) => 1.41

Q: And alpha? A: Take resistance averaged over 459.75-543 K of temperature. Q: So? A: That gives 428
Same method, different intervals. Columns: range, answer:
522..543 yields 488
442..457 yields 447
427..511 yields 410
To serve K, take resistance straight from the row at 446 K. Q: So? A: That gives 438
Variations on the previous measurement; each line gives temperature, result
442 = 430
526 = 508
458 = 468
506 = 415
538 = 462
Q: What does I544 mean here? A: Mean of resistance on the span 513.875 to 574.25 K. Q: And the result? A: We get 491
